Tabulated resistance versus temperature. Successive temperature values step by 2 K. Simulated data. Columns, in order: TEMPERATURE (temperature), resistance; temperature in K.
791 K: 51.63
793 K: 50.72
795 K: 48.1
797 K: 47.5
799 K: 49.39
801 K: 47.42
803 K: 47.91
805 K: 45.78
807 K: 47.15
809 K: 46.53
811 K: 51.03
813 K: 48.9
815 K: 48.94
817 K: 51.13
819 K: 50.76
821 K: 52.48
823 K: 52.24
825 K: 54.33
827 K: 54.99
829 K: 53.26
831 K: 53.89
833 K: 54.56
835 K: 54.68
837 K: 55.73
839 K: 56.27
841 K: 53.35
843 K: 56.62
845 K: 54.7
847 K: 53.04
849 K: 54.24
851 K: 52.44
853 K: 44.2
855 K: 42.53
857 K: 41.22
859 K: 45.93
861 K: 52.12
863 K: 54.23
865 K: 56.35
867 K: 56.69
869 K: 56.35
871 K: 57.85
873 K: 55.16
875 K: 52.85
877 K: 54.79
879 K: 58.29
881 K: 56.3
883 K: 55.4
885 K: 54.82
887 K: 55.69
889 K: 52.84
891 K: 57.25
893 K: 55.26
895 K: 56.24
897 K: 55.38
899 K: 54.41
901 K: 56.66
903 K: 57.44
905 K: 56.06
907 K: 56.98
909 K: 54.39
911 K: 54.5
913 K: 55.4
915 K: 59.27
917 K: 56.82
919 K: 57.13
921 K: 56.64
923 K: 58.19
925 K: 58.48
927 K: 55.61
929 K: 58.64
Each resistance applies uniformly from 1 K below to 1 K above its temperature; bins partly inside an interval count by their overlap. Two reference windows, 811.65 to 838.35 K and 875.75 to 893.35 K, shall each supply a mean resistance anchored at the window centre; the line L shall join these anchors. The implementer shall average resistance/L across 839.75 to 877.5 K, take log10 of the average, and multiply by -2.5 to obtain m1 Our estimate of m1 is 0.04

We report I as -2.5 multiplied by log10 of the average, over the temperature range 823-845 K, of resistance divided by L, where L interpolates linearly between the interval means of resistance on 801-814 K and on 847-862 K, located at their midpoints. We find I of -0.14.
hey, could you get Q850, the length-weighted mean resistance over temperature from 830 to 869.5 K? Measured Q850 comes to 52.4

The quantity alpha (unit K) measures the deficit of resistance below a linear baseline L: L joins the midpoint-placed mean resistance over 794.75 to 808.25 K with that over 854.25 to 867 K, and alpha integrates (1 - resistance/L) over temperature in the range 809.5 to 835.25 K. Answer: -2.1 K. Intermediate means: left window 47.6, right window 49.5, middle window 52.2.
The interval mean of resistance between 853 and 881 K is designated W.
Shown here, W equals 52.5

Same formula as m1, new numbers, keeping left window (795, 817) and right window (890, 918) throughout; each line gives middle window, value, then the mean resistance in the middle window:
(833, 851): -0.07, 54.7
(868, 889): -0.03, 55.6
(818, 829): -0.07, 53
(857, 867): 0.03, 51.5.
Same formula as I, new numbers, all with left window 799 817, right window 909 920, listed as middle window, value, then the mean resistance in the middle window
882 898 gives -0.02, 55.4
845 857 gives 0.05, 49.1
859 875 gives -0.04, 54.8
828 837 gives -0.09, 54.3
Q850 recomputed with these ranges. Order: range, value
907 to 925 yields 56.7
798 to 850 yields 51.9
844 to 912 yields 53.9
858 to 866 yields 52.2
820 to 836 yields 53.8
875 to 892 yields 55.5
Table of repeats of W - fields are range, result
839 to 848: 54.6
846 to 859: 47.8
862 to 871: 56.1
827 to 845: 54.8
